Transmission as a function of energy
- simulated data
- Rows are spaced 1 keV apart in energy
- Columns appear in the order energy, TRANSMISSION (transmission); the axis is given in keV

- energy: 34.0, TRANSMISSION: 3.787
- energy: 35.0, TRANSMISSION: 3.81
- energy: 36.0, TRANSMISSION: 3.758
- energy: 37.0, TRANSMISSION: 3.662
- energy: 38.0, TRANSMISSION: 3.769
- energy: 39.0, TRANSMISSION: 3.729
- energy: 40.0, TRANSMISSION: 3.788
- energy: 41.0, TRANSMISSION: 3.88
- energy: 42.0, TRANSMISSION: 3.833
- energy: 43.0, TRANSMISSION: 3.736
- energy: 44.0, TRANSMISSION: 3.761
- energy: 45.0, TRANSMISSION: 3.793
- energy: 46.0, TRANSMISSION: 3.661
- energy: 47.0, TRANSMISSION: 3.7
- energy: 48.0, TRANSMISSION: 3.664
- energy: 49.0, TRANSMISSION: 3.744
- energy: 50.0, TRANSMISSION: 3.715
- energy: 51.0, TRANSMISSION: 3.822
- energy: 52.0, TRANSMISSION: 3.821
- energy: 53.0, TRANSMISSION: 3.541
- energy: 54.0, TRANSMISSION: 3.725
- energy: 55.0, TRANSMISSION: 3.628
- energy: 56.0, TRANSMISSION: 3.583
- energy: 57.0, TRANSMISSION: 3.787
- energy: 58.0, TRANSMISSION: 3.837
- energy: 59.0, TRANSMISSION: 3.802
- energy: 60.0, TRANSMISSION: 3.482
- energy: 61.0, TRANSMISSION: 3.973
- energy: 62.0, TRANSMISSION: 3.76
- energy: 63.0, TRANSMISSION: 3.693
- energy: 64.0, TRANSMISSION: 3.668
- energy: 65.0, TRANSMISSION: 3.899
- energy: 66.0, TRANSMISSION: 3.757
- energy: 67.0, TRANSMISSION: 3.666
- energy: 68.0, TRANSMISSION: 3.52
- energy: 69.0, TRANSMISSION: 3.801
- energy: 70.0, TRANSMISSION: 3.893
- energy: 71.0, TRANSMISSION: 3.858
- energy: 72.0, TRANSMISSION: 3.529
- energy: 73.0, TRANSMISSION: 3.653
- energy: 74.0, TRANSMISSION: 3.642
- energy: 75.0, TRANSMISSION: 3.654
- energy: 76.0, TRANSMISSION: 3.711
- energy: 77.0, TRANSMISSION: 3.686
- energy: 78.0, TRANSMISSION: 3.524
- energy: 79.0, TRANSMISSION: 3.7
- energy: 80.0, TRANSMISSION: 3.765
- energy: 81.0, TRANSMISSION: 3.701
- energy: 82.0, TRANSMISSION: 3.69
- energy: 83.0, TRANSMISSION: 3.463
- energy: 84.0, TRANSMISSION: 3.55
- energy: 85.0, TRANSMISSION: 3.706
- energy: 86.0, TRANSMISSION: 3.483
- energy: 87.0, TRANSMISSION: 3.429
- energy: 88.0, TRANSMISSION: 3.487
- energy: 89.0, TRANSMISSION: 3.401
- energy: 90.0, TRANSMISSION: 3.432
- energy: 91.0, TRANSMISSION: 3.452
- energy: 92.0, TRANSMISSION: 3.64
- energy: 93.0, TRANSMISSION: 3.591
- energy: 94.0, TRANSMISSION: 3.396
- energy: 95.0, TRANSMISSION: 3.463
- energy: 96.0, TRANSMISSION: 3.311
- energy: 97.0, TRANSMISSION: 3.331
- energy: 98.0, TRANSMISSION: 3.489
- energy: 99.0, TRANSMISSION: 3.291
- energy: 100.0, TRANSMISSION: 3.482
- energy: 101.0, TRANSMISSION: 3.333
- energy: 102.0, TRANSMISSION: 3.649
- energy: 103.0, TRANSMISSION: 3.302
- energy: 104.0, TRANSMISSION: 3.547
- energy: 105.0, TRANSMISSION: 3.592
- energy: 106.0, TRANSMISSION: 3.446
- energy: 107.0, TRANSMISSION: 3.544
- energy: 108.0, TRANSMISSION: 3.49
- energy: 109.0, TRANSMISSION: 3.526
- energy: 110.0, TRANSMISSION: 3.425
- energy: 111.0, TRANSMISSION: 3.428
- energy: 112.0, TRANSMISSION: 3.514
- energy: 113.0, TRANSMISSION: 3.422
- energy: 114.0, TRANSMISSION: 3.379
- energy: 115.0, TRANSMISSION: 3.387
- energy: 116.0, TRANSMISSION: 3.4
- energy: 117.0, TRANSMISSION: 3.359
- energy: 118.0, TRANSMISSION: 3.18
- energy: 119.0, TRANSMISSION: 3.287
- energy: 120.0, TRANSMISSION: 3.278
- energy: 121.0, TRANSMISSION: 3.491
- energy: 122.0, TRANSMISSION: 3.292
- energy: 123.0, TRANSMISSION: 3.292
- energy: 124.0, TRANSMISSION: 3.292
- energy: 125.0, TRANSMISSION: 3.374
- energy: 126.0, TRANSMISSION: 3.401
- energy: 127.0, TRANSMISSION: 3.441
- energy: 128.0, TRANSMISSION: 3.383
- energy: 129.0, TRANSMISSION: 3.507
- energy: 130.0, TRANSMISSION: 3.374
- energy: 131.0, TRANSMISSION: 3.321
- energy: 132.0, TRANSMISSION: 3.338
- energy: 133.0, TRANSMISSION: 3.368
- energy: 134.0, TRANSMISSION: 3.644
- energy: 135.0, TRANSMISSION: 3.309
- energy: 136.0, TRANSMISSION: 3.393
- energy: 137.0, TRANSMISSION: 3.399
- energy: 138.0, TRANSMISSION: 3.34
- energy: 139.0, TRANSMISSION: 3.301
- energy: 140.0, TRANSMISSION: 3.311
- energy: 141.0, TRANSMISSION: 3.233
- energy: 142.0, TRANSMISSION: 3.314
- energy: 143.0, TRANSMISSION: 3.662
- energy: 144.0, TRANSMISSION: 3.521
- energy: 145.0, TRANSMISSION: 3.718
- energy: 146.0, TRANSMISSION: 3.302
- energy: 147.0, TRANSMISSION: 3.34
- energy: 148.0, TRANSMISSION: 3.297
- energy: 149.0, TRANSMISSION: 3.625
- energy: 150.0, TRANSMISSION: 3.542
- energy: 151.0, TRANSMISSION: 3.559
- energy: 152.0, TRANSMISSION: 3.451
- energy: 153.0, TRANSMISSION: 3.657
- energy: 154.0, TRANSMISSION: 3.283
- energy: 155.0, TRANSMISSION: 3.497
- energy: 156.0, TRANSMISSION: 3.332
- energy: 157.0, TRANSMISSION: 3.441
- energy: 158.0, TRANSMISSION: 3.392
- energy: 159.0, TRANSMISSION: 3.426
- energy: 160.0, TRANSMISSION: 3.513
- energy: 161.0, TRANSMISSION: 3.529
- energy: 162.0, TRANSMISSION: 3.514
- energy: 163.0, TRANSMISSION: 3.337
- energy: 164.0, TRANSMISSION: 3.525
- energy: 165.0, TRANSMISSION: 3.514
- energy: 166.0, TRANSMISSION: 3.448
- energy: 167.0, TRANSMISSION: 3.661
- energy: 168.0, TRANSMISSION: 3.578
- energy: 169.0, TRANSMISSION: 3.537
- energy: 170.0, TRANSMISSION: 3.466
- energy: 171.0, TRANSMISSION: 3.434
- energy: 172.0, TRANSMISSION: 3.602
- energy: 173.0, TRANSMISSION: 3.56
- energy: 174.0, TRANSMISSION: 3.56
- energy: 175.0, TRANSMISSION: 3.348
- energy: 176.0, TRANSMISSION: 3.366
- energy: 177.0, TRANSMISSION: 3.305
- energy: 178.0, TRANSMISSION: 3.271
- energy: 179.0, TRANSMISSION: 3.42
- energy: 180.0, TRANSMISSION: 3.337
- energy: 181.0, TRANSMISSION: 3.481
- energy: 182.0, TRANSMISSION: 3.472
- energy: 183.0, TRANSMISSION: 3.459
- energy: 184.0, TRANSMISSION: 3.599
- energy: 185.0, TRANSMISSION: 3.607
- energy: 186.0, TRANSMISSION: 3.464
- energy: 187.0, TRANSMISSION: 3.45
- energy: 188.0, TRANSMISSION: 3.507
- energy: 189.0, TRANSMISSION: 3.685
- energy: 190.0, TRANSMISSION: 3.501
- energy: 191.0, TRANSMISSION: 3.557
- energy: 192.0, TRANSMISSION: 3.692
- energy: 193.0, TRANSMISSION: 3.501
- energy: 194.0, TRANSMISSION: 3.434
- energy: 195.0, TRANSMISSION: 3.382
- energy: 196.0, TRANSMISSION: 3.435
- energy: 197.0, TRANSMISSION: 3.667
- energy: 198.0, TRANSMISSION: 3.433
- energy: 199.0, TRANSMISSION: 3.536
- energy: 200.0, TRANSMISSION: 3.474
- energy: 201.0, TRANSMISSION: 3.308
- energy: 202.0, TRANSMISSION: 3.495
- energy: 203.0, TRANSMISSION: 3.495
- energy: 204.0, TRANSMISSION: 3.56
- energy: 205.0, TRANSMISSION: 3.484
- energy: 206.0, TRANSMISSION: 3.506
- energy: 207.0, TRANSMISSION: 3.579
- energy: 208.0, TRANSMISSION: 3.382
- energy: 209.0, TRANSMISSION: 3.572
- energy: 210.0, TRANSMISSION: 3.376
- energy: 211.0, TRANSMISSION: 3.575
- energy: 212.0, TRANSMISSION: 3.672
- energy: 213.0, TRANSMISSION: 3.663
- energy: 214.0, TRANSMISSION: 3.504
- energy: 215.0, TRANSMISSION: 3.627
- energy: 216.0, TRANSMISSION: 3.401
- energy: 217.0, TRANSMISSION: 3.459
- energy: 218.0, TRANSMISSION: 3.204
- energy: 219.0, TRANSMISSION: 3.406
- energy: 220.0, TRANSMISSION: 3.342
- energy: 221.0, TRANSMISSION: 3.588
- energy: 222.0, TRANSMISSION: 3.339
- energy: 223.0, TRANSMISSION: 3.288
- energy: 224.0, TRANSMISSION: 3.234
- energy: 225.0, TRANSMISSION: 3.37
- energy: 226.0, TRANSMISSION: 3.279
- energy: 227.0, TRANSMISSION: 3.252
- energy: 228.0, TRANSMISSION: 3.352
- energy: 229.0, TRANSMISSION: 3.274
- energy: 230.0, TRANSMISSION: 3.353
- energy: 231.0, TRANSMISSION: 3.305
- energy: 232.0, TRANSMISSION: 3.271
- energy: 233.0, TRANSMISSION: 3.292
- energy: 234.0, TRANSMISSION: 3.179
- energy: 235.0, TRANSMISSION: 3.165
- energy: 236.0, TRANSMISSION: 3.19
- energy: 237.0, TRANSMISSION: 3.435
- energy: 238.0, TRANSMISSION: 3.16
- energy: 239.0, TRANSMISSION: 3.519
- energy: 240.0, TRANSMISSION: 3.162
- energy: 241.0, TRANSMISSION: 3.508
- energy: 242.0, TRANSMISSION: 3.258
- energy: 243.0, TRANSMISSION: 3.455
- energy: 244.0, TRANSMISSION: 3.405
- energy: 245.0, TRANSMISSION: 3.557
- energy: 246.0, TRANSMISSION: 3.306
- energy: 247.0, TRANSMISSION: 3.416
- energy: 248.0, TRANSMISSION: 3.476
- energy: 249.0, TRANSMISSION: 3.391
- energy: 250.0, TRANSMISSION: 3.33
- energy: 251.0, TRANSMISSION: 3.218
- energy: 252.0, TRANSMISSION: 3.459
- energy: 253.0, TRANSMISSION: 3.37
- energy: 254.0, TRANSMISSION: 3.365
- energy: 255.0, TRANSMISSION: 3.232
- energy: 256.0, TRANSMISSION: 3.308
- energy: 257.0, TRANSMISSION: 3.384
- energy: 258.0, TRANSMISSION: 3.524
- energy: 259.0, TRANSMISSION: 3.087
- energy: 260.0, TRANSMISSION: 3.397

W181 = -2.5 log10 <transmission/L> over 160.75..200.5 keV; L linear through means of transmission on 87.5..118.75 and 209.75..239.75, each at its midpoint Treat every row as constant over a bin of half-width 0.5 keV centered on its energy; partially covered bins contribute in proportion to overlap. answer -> -0.03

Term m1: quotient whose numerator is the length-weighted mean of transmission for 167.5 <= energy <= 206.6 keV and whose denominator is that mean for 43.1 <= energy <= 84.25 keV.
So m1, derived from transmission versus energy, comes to 0.94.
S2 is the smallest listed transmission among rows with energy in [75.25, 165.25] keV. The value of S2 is 3.18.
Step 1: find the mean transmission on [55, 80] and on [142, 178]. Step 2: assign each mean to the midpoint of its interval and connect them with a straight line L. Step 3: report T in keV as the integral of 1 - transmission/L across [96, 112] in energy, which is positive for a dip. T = 0.7 keV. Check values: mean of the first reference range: 3.71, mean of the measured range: 3.46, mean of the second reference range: 3.48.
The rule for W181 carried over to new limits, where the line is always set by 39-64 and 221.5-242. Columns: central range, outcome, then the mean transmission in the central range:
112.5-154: 0.042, 3.4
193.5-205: -0.032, 3.47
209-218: -0.056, 3.52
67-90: 0.013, 3.63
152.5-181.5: -0.002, 3.46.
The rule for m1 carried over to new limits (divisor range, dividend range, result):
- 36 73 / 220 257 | 0.89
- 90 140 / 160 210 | 1.02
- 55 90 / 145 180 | 0.94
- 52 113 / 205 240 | 0.94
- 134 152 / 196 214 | 1.02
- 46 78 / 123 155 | 0.92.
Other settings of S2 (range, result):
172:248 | 3.16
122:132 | 3.292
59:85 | 3.463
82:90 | 3.401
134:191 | 3.233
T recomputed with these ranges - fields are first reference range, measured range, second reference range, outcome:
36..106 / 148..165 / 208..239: 0.08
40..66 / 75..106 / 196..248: 1.24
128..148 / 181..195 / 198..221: -0.27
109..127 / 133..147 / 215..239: -0.22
